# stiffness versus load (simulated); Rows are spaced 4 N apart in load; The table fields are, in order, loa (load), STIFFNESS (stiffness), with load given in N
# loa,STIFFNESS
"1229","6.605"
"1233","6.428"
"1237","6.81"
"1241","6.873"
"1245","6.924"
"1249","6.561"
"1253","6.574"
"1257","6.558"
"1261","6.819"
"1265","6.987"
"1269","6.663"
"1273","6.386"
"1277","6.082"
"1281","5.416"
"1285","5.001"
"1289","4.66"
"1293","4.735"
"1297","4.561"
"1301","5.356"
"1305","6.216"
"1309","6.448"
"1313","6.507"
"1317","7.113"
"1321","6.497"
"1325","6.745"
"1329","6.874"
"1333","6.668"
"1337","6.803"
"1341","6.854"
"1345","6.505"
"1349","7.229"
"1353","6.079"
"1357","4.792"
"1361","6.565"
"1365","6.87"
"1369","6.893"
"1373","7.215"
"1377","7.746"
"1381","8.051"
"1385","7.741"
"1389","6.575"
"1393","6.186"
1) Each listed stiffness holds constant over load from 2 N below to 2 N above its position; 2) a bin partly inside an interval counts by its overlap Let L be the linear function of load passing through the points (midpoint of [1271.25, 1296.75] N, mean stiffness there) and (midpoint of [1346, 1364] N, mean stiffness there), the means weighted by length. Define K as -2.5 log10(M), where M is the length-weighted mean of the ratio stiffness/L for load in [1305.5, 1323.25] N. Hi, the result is -0.16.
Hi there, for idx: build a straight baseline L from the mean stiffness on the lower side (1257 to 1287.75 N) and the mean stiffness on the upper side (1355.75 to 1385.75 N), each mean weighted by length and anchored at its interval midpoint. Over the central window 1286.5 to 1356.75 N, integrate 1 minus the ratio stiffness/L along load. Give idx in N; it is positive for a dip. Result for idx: 4.5 N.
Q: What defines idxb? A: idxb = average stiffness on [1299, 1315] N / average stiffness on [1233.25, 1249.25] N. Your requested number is 0.90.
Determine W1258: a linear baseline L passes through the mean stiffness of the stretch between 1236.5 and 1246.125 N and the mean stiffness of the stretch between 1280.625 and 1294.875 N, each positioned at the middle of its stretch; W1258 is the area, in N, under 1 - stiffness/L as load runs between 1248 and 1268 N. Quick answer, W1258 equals -1.8 N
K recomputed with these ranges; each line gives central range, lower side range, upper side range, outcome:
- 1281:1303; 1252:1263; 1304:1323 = 0.32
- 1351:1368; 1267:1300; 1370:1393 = 0.13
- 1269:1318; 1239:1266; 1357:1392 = 0.20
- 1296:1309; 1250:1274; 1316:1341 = 0.20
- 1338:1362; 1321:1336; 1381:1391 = 0.10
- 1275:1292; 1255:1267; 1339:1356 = 0.27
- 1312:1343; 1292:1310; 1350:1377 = -0.15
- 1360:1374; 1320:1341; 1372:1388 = 0.08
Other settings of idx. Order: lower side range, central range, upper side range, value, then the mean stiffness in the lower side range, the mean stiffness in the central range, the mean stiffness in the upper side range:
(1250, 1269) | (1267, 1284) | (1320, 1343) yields 1.7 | 6.72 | 6.07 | 6.75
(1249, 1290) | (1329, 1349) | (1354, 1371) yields -1.7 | 6.17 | 6.78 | 6.27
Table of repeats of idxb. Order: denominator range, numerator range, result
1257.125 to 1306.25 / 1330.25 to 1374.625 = 1.14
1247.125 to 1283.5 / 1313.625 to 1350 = 1.06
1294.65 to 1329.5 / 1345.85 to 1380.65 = 1.08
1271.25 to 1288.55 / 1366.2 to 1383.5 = 1.33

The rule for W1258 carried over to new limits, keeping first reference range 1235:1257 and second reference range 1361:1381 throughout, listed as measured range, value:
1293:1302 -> 2.7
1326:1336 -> 0.4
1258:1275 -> 0.3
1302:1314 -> 1.2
